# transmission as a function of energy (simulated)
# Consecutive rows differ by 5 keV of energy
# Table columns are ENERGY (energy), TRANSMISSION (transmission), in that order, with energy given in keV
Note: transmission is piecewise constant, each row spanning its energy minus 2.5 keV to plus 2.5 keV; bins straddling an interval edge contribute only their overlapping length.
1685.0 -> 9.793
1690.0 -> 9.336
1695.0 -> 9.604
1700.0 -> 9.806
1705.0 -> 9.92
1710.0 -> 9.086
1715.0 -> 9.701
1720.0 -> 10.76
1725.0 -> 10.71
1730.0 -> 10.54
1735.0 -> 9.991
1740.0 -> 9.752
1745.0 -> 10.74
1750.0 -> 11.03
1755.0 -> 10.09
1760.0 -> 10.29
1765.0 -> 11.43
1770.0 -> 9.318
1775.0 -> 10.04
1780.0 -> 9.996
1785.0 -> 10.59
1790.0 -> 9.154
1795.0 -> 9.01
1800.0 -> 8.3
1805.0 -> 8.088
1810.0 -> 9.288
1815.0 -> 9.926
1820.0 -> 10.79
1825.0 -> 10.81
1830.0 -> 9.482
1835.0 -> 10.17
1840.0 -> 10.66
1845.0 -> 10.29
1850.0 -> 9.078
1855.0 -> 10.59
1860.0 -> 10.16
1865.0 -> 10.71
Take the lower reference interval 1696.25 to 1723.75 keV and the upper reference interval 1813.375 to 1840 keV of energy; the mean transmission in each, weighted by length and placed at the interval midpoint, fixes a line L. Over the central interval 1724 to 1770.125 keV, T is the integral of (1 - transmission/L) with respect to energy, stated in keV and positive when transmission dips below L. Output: -2.0 keV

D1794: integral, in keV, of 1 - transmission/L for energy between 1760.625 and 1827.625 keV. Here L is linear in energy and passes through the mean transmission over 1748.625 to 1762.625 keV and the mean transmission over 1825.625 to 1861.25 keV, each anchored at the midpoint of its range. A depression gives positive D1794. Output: 3.4 keV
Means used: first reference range 10.4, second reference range 10.1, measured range 9.76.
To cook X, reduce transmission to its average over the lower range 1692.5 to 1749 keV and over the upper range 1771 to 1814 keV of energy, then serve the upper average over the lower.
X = 0.93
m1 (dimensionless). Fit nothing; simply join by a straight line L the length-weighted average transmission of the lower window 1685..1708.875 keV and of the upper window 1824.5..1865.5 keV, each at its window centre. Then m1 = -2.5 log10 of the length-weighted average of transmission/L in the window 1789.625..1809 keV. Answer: 0.16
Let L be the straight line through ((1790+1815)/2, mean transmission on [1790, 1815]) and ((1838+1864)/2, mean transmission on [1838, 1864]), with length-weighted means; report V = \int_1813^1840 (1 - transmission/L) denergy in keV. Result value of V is -2.2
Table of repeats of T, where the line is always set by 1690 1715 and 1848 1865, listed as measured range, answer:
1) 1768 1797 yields 0.41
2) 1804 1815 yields 0.97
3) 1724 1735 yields -0.91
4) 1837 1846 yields -0.41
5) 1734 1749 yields -0.85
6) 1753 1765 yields -0.84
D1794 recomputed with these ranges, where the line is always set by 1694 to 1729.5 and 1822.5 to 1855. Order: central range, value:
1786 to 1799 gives 1.17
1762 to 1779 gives -0.32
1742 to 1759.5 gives -0.92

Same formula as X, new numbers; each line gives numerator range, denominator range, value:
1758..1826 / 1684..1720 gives 1.01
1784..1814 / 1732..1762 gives 0.88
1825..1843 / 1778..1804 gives 1.09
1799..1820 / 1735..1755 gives 0.88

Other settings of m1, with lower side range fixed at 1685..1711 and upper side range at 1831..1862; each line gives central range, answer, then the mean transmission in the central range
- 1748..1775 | -0.060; 10.4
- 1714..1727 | -0.084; 10.5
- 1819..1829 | -0.059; 10.6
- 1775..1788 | -0.033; 10.2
